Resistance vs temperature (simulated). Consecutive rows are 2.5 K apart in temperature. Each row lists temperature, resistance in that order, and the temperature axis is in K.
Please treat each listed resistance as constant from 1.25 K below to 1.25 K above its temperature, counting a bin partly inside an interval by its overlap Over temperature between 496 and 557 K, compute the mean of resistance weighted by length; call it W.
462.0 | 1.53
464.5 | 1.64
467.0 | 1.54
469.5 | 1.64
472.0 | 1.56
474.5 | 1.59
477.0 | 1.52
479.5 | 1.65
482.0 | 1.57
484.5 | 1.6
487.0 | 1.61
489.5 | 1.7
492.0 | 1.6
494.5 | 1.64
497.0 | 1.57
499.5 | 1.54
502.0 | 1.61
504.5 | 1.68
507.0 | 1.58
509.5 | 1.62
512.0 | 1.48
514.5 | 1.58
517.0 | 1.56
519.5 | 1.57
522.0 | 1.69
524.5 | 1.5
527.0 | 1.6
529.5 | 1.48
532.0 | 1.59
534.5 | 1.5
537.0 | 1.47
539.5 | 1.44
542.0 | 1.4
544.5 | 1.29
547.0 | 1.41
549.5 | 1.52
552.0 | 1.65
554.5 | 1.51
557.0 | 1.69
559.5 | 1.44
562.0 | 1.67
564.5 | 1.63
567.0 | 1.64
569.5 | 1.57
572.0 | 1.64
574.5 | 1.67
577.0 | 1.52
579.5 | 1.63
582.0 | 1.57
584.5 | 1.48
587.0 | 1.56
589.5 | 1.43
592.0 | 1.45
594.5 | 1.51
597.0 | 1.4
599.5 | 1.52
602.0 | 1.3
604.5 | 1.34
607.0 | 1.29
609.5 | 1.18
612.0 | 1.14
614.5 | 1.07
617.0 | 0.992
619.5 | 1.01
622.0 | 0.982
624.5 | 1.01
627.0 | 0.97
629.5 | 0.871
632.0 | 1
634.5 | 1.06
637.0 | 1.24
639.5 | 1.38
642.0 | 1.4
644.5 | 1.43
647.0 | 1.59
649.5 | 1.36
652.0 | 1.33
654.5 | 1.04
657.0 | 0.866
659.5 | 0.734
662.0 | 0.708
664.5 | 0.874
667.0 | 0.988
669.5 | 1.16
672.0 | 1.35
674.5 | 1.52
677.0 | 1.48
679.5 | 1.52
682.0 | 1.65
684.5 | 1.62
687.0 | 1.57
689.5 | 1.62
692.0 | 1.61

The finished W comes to 1.54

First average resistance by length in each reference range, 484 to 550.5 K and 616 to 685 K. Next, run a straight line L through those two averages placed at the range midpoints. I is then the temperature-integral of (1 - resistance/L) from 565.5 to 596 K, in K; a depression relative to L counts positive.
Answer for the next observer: -4.0 K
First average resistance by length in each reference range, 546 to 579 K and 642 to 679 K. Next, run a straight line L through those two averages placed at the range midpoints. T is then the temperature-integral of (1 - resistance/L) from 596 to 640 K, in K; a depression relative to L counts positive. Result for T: 6.9 K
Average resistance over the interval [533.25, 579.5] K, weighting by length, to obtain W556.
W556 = 1.54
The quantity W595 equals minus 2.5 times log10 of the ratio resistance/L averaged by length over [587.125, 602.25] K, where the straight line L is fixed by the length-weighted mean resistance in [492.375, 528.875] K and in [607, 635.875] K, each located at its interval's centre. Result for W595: -0.23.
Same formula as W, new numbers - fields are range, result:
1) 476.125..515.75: 1.6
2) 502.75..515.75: 1.59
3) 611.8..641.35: 1.06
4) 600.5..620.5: 1.17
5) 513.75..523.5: 1.6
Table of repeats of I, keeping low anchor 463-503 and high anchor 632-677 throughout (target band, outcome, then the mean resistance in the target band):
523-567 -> -2.29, 1.52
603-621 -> 1.96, 1.15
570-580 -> -1.71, 1.61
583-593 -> -1.04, 1.48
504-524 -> -0.86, 1.59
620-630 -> 2.27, 0.969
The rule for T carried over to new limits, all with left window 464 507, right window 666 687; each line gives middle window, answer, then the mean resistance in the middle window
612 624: 3.68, 1.03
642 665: 5.10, 1.13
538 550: 1.10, 1.41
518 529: -0.10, 1.58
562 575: -0.90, 1.63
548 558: -0.30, 1.59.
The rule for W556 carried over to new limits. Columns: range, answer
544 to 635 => 1.37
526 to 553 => 1.48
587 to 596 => 1.48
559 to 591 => 1.58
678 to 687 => 1.59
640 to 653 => 1.42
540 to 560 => 1.49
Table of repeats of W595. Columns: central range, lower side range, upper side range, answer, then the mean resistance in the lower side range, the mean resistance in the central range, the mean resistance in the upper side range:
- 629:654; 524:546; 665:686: 0.11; 1.47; 1.27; 1.39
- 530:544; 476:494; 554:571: 0.09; 1.61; 1.47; 1.6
